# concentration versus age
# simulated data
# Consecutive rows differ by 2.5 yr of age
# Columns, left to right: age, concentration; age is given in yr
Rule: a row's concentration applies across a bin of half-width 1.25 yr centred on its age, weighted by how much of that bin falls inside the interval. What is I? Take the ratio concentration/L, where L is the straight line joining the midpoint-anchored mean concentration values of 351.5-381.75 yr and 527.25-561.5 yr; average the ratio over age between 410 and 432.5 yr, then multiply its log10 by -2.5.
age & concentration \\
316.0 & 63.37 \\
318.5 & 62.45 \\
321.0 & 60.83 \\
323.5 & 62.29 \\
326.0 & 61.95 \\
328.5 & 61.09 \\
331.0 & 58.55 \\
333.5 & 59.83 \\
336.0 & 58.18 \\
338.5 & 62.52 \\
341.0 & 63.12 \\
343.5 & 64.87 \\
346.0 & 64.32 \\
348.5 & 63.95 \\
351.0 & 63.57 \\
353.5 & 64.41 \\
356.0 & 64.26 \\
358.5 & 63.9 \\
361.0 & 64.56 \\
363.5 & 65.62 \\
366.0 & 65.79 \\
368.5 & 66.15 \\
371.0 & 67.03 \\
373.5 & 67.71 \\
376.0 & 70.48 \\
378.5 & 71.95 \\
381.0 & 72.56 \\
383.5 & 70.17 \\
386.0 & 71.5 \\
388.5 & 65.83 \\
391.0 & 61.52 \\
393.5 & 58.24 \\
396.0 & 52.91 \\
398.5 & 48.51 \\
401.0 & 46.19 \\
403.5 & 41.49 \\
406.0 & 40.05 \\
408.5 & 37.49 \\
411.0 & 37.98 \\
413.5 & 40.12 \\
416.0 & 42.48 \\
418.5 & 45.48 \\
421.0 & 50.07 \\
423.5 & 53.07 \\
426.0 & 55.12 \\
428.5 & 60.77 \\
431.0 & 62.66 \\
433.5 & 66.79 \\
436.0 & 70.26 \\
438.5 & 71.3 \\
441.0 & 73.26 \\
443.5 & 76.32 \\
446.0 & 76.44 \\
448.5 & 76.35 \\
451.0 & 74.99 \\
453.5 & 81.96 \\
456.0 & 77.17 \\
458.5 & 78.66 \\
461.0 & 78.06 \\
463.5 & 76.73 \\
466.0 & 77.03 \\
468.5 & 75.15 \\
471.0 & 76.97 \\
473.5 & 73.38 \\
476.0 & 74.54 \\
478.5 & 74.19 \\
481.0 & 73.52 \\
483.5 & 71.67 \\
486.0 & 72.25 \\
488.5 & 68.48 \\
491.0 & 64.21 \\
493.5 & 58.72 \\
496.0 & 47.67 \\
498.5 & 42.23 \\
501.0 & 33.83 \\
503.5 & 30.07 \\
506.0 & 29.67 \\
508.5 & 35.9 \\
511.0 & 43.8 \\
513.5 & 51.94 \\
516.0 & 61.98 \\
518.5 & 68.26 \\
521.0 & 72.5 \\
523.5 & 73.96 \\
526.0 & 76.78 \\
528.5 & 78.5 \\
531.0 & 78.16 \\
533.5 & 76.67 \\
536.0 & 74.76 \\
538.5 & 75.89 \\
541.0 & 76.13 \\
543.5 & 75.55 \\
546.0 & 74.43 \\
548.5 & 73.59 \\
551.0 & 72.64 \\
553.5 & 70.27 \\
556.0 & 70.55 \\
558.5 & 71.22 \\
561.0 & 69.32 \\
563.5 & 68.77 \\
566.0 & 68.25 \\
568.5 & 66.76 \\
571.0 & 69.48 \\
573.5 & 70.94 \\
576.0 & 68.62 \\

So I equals 0.35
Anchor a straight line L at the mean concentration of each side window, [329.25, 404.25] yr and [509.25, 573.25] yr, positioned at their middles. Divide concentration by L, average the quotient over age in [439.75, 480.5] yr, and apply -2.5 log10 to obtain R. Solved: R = -0.145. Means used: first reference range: 62.8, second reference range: 70.1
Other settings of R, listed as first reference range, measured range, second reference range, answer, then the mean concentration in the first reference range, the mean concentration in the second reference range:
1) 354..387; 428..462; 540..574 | -0.07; 67.7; 71.3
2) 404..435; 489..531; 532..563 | 0.20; 49.3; 73.3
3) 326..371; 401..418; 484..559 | 0.48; 63.3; 63.4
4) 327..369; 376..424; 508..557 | 0.21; 63.2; 69.6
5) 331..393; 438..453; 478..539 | -0.20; 65.3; 61.1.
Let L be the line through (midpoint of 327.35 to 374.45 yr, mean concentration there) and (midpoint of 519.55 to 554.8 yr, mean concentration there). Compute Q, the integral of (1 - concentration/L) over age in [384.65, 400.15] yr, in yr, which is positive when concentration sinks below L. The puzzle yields 1.56 yr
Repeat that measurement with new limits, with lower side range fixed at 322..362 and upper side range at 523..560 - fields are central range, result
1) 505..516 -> 4.50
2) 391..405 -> 3.30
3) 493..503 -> 3.96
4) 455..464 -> -1.05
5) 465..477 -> -0.86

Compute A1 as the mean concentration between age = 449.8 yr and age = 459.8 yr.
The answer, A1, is 78.2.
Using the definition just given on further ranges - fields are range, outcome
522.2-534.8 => 76.8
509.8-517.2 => 52.6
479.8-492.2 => 70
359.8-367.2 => 65.3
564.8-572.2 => 68.2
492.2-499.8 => 49.5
